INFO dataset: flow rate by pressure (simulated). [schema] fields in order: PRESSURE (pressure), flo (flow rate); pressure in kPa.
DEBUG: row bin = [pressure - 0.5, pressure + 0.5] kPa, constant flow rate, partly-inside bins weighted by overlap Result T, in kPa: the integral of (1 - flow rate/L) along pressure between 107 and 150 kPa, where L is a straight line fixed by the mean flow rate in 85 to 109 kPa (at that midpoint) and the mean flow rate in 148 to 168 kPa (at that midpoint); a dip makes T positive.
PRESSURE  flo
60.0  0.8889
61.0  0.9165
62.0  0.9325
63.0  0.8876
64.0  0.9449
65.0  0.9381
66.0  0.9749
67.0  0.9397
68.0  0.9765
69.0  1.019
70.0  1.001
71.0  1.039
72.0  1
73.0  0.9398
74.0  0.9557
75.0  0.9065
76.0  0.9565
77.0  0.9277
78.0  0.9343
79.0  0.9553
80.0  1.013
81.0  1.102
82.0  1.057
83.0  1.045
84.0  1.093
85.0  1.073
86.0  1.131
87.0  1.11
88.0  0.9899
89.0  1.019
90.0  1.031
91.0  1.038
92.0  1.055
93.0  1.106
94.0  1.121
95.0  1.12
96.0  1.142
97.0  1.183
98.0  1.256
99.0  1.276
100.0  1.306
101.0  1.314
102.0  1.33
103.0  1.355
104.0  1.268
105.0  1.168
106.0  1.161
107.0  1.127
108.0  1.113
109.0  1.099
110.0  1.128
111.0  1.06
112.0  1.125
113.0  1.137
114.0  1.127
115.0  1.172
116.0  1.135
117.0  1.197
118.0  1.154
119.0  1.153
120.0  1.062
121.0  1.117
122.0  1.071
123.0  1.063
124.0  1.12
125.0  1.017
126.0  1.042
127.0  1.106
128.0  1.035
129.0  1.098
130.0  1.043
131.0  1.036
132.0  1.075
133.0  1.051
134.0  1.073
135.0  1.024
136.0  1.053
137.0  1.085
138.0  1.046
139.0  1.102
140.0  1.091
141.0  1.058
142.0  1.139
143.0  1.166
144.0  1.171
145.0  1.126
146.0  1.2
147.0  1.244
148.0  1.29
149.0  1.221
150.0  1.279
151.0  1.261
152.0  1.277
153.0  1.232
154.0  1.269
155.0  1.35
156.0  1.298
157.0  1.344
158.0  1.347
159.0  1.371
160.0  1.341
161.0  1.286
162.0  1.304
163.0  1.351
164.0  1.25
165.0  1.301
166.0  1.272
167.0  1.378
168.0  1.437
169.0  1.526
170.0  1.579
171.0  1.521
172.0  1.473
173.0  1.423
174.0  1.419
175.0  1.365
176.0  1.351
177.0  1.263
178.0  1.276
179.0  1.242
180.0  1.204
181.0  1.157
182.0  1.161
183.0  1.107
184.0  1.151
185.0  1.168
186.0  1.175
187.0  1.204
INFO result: 4.23 kPa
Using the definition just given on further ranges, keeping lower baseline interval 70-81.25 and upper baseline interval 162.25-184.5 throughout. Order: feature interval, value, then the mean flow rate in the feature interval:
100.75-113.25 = -1.1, 1.18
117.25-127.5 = 0.4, 1.09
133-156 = 1.0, 1.17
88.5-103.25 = -1.8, 1.17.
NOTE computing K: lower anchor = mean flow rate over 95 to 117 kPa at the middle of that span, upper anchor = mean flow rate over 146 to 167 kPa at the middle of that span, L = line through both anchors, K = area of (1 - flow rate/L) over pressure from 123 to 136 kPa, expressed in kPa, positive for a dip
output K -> 1.9 kPa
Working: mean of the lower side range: 1.19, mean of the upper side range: 1.29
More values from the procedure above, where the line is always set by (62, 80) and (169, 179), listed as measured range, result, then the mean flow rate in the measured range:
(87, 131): -0.5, 1.13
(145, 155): 0.4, 1.25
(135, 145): 1.3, 1.1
